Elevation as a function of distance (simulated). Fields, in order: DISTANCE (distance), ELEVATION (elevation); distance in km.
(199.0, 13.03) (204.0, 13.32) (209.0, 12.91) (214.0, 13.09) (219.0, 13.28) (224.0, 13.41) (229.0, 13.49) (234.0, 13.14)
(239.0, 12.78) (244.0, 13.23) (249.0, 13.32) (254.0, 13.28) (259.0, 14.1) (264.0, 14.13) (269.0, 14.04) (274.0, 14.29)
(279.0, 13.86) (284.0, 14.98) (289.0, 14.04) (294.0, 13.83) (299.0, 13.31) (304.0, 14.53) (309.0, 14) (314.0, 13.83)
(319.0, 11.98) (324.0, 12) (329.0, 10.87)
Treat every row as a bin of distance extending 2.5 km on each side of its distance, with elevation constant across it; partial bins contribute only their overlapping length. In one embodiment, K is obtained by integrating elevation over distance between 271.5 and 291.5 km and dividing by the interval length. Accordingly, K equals 14.3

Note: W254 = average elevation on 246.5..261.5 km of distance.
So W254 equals 13.6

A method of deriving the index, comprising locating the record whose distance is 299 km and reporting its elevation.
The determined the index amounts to 13.31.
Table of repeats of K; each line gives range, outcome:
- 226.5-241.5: 13.1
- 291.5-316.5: 13.9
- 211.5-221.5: 13.2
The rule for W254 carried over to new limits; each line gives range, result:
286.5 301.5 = 13.7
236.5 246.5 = 13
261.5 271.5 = 14.1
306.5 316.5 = 13.9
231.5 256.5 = 13.2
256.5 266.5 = 14.1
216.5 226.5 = 13.3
